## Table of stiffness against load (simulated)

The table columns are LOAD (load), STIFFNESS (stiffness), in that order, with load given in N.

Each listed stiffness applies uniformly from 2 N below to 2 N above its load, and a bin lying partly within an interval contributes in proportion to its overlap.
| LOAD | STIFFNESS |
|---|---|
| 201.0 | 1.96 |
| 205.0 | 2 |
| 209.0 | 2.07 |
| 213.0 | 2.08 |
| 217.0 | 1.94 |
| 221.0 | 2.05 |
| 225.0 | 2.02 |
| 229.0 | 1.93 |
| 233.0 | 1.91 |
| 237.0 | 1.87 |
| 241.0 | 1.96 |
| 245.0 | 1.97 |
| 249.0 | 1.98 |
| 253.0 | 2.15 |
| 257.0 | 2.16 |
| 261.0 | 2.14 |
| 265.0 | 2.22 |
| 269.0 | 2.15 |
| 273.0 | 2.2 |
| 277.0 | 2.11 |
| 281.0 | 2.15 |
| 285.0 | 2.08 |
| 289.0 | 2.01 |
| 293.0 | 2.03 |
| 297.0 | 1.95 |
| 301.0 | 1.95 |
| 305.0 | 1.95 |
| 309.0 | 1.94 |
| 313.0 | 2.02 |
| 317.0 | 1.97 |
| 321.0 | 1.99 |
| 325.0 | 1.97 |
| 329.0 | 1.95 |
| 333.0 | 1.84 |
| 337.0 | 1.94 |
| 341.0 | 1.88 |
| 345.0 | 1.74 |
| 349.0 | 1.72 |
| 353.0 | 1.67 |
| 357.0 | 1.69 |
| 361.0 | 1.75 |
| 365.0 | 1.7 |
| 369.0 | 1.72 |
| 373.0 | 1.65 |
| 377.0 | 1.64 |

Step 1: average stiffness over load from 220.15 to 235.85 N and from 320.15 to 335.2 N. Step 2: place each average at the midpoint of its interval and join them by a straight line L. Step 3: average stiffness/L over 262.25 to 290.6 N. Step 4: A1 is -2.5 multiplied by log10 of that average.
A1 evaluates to -0.10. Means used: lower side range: 1.97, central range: 2.13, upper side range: 1.93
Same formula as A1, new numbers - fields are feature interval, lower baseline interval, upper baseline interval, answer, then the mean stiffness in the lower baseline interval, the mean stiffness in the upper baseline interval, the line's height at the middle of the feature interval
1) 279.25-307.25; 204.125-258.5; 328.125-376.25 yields -0.07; 2.01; 1.76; 1.88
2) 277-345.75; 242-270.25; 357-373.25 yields -0.04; 2.1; 1.71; 1.9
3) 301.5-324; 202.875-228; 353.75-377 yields -0.09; 2.02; 1.69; 1.81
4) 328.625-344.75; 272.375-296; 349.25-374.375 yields -0.03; 2.08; 1.7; 1.82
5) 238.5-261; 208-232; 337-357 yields -0.05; 2.01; 1.76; 1.95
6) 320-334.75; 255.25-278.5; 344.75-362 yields -0.05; 2.16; 1.71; 1.85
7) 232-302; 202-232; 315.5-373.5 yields -0.07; 2.01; 1.81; 1.93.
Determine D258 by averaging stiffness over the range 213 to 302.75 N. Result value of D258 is 2.04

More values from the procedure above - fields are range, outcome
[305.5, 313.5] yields 1.97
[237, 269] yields 2.07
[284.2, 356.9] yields 1.91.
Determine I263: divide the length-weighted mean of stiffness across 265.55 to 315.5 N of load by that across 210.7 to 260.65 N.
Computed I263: 1.02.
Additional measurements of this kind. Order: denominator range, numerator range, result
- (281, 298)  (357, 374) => 0.84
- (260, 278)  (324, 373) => 0.82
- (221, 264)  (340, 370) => 0.86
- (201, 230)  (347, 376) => 0.84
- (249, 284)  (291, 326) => 0.92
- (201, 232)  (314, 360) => 0.92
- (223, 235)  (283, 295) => 1.04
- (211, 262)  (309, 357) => 0.93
